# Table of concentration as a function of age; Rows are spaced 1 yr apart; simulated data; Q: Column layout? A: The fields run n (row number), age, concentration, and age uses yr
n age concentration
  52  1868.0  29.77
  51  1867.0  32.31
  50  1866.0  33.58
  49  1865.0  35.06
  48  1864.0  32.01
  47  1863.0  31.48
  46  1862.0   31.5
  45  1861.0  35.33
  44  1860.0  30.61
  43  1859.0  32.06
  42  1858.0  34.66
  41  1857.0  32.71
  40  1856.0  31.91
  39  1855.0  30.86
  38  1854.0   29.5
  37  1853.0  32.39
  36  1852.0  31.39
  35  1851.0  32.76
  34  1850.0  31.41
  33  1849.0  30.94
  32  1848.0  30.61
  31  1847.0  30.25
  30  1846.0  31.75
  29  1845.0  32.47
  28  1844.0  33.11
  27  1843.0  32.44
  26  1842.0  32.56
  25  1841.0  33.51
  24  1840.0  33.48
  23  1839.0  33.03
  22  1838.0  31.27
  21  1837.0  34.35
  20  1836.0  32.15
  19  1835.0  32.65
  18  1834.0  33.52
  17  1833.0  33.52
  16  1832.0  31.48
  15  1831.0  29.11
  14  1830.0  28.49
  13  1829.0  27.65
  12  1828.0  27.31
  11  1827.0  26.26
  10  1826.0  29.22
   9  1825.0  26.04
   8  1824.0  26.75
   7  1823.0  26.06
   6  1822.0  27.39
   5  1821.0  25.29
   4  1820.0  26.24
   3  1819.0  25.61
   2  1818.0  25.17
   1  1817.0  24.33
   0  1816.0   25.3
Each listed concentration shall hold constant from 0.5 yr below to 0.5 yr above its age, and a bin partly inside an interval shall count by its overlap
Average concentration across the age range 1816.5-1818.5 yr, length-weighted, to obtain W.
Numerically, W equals 24.8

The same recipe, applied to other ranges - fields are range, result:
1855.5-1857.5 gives 32.3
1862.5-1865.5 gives 32.9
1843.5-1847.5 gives 31.9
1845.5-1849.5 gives 30.9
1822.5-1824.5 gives 26.4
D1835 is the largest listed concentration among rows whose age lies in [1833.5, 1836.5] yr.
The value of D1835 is 33.52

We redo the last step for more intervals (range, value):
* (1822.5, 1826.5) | 29.22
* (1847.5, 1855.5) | 32.76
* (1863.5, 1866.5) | 35.06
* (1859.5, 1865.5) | 35.33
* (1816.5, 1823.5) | 27.39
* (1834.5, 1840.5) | 34.35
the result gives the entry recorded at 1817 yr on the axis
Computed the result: 24.33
